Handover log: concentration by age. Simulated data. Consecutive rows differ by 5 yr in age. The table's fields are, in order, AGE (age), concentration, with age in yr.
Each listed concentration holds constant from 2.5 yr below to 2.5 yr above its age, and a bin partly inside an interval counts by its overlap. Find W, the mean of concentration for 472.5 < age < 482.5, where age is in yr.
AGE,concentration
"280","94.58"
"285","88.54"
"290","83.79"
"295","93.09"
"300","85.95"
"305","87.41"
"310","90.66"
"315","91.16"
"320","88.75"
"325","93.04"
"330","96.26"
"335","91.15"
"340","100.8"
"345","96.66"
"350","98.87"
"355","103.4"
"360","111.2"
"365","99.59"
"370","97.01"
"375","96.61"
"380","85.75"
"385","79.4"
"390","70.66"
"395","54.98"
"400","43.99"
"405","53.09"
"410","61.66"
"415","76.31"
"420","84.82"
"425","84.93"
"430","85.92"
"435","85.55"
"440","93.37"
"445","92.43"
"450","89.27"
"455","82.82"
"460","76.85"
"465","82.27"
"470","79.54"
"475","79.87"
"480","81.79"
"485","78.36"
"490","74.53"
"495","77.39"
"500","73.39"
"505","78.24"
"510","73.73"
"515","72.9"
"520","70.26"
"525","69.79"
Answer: 80.8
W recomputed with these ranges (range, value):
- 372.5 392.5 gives 83.1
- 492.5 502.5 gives 75.4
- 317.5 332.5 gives 92.7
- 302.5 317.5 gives 89.7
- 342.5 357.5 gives 99.6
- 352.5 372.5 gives 103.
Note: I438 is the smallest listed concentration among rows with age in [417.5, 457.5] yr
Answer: 82.82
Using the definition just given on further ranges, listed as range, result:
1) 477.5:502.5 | 73.39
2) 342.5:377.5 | 96.61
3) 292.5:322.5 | 85.95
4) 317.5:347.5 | 88.75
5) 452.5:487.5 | 76.85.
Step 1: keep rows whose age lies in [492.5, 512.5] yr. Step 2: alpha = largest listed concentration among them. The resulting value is 78.24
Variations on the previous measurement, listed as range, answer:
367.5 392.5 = 97.01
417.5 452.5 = 93.37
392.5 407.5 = 54.98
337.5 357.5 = 103.4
